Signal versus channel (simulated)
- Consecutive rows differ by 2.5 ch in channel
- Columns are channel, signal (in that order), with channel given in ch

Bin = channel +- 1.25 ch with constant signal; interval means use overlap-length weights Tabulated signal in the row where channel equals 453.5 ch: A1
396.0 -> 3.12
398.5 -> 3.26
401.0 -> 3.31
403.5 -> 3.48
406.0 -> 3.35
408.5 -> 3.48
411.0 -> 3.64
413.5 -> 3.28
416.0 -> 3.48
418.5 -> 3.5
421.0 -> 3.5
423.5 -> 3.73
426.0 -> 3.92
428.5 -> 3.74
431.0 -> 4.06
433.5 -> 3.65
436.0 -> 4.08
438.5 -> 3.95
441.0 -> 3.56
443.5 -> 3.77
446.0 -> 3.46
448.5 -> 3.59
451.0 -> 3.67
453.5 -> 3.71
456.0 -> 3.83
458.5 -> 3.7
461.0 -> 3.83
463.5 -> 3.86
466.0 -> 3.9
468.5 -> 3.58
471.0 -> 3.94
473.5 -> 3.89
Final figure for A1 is 3.71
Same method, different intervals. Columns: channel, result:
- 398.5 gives 3.26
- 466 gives 3.9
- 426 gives 3.92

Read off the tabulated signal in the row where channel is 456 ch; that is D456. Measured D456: 3.83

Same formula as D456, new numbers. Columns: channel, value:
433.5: 3.65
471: 3.94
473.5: 3.89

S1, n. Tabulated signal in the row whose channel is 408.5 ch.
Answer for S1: 3.48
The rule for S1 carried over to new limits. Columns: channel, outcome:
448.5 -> 3.59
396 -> 3.12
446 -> 3.46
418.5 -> 3.5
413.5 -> 3.28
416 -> 3.48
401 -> 3.31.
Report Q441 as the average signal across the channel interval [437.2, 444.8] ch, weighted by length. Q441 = 3.76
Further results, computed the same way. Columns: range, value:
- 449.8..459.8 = 3.73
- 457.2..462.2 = 3.77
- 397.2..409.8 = 3.38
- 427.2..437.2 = 3.88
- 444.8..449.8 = 3.53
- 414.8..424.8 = 3.55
